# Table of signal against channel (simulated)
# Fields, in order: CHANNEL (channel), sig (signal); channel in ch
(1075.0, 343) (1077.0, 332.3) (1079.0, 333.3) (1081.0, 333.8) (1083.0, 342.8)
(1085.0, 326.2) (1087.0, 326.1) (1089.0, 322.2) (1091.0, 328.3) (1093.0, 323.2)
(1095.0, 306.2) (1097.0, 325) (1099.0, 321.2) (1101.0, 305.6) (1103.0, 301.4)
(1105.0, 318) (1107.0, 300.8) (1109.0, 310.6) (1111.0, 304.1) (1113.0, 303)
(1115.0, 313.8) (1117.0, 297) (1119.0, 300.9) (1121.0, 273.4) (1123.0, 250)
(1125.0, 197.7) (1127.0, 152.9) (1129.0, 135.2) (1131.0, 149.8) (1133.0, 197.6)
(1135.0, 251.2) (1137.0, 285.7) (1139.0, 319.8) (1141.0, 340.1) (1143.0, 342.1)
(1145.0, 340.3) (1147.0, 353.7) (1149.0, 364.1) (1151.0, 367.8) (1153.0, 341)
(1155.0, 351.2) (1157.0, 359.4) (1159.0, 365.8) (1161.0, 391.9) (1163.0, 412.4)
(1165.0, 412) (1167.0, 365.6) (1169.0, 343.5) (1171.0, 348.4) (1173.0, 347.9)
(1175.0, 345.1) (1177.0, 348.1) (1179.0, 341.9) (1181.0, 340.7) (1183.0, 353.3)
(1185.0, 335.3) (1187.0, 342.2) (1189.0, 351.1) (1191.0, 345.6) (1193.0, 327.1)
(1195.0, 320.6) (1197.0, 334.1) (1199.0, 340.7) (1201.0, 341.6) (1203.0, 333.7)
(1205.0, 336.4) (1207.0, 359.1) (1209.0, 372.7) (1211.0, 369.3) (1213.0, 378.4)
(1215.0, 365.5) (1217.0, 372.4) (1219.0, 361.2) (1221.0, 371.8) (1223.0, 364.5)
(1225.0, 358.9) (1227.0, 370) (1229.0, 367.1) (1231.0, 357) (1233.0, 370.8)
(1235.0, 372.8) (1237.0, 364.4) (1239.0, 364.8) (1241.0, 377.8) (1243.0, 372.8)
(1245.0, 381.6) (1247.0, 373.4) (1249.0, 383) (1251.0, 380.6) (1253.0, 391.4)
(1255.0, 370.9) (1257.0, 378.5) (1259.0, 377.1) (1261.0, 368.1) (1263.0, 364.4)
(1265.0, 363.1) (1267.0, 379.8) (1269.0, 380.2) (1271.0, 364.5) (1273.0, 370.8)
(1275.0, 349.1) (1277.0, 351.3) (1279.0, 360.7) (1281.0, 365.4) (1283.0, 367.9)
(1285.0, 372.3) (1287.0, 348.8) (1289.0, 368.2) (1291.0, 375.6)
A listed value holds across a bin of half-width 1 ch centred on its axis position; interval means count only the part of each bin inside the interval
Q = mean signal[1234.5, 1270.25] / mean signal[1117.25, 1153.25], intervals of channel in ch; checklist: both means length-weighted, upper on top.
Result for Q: 1.36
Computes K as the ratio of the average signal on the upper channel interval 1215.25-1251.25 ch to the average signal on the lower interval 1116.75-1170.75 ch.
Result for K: 1.21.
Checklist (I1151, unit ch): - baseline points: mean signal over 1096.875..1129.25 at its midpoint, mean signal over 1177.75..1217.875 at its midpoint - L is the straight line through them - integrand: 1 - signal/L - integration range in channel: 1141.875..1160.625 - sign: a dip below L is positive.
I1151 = -2.7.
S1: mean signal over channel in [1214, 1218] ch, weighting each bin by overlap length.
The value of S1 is 369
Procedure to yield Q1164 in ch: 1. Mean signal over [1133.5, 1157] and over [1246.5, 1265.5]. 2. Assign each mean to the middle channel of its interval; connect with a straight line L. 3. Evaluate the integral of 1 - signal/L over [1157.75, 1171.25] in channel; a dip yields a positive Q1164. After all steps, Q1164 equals -1.6 ch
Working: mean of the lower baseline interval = 331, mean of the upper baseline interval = 375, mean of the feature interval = 378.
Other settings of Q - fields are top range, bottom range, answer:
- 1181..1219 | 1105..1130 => 1.32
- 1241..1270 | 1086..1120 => 1.20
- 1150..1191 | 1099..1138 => 1.37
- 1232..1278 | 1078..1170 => 1.20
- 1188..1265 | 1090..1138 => 1.33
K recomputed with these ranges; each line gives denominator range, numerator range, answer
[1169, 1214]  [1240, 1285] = 1.07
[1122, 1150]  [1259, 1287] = 1.39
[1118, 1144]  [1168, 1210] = 1.40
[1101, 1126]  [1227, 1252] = 1.28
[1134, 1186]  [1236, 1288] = 1.06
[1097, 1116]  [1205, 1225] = 1.18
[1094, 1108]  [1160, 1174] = 1.20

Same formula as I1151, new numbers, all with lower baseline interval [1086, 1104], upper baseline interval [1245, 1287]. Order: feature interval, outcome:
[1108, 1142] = 7.2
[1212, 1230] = -0.6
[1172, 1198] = 0.3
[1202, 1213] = -0.1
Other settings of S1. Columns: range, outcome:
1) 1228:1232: 362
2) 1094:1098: 316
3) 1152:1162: 362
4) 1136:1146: 326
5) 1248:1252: 382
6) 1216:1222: 368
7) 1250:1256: 381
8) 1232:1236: 372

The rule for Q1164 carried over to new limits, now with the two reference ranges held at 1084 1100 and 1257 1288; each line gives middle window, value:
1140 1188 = -2.4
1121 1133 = 5.2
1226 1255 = -1.2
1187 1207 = 0.5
